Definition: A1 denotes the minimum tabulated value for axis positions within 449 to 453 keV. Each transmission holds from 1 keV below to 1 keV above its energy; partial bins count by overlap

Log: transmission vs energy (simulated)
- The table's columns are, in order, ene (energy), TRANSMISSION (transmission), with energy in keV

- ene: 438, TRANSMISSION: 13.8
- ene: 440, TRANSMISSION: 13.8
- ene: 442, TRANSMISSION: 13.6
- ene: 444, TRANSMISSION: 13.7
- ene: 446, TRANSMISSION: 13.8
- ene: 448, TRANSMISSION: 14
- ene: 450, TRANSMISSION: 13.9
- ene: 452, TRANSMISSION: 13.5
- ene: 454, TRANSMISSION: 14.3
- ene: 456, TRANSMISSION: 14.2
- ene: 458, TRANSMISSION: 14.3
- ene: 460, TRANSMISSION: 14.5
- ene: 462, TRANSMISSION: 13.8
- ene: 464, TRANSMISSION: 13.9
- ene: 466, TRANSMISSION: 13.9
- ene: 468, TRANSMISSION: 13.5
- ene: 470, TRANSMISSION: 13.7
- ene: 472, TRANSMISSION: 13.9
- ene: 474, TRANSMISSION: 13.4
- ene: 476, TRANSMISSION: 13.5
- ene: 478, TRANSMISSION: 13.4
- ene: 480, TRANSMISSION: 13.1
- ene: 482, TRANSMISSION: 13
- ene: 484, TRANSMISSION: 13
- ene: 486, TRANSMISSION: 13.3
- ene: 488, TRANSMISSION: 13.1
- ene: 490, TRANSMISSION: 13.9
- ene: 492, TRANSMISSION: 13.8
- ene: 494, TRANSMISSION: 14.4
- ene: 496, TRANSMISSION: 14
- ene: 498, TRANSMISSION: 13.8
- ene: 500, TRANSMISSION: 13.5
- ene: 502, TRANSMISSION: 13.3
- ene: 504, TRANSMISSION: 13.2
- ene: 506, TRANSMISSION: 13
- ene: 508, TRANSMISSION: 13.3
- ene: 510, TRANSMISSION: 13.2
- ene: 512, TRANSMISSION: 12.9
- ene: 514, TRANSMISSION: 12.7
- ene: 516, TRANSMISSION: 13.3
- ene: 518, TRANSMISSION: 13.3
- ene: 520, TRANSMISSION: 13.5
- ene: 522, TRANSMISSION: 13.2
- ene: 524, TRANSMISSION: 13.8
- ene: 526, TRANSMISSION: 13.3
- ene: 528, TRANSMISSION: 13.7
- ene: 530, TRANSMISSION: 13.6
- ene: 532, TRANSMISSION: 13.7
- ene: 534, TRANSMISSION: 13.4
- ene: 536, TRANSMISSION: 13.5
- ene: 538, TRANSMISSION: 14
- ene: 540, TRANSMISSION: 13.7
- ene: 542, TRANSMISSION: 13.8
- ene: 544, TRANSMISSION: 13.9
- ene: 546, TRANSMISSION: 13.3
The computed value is 13.5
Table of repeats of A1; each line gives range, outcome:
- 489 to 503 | 13.3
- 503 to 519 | 12.7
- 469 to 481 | 13.1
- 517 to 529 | 13.2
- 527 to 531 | 13.6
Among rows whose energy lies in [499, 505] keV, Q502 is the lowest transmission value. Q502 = 13.2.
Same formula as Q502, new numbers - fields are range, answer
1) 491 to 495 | 13.8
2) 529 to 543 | 13.4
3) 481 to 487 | 13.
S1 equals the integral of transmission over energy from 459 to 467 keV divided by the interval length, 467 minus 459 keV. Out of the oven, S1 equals 14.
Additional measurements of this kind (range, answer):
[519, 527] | 13.4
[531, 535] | 13.6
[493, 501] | 13.9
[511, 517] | 13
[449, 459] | 14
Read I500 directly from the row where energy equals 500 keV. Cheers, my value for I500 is 13.5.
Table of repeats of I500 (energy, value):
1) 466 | 13.9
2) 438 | 13.8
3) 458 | 14.3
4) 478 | 13.4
